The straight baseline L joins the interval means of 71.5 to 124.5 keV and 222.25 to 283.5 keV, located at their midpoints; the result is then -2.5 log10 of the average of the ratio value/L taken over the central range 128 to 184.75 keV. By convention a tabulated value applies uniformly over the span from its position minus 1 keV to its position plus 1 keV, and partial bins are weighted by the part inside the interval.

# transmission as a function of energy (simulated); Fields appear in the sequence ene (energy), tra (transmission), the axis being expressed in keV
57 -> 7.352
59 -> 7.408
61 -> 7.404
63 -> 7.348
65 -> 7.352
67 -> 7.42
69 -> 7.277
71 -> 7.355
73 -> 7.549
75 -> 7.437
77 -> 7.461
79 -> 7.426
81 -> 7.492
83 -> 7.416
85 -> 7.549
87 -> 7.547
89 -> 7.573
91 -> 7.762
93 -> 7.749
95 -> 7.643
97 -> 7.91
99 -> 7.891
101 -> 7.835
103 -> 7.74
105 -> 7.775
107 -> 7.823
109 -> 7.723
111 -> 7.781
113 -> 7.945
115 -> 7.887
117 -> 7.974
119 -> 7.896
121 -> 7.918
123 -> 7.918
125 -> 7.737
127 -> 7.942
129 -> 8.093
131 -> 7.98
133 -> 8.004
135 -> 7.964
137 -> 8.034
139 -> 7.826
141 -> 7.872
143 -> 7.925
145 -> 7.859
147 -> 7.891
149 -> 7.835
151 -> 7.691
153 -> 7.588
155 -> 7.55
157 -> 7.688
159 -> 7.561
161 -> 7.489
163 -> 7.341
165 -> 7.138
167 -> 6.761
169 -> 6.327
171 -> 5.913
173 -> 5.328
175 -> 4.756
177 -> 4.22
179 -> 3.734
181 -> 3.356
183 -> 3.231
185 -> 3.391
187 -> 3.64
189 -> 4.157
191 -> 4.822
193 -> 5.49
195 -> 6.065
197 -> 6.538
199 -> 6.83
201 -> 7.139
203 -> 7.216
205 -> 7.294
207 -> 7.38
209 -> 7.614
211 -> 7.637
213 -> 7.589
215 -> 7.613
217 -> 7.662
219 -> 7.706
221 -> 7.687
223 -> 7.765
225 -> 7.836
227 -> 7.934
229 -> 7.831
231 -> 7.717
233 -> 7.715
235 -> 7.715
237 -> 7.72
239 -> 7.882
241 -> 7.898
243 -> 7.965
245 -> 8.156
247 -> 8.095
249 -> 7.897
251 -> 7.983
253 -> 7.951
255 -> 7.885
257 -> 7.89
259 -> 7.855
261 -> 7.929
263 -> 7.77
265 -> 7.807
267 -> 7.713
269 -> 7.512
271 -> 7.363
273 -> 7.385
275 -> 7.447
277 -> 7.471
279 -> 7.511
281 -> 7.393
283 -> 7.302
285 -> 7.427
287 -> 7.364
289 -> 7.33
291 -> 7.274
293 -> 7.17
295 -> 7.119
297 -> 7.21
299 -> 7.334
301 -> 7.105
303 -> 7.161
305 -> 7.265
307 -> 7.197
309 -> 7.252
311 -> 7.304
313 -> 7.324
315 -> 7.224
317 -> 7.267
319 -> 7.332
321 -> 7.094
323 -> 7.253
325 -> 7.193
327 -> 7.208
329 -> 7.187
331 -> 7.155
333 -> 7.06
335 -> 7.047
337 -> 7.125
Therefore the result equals 0.14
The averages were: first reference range 7.71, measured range 6.77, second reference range 7.75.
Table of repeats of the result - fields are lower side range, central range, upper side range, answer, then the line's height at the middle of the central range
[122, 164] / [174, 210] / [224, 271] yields 0.41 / 7.82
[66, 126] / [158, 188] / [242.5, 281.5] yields 0.40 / 7.71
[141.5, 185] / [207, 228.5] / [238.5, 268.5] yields -0.06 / 7.3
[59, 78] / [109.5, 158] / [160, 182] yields -0.24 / 6.3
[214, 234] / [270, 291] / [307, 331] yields 0.01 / 7.44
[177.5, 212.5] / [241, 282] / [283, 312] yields -0.16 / 6.68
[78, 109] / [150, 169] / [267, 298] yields 0.03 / 7.57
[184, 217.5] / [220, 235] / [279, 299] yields -0.17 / 6.63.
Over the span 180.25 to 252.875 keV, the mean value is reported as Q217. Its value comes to 6.92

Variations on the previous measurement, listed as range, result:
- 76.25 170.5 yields 7.69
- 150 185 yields 6.02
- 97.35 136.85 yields 7.89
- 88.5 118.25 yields 7.81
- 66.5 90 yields 7.46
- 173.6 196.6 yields 4.34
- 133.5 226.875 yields 6.67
